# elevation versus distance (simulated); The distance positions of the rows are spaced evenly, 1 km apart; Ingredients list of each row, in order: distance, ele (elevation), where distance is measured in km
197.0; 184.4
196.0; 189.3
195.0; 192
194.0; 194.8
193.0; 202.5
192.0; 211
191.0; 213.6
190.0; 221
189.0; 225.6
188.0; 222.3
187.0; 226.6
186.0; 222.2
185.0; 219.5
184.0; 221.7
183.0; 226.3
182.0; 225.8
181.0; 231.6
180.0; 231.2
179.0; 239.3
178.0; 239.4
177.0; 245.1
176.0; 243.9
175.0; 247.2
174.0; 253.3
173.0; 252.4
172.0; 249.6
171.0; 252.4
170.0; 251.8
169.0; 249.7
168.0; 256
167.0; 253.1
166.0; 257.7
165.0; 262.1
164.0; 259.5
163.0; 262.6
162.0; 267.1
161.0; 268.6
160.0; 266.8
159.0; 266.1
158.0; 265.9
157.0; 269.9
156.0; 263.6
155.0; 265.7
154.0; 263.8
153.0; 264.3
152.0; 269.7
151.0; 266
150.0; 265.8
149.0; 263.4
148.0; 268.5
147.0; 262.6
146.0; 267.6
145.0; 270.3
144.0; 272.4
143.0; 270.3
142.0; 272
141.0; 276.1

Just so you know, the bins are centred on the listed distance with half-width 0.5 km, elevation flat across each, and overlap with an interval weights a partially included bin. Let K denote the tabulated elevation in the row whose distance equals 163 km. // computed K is 262.6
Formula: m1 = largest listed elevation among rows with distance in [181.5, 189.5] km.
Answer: 226.6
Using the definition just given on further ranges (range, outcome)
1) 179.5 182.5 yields 231.6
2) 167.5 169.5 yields 256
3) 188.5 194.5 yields 225.6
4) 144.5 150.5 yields 270.3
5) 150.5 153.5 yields 269.7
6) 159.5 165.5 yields 268.6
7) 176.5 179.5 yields 245.1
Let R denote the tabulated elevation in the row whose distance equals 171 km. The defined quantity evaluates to 252.4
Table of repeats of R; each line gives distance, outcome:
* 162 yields 267.1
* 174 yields 253.3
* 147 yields 262.6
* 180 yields 231.2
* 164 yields 259.5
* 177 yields 245.1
